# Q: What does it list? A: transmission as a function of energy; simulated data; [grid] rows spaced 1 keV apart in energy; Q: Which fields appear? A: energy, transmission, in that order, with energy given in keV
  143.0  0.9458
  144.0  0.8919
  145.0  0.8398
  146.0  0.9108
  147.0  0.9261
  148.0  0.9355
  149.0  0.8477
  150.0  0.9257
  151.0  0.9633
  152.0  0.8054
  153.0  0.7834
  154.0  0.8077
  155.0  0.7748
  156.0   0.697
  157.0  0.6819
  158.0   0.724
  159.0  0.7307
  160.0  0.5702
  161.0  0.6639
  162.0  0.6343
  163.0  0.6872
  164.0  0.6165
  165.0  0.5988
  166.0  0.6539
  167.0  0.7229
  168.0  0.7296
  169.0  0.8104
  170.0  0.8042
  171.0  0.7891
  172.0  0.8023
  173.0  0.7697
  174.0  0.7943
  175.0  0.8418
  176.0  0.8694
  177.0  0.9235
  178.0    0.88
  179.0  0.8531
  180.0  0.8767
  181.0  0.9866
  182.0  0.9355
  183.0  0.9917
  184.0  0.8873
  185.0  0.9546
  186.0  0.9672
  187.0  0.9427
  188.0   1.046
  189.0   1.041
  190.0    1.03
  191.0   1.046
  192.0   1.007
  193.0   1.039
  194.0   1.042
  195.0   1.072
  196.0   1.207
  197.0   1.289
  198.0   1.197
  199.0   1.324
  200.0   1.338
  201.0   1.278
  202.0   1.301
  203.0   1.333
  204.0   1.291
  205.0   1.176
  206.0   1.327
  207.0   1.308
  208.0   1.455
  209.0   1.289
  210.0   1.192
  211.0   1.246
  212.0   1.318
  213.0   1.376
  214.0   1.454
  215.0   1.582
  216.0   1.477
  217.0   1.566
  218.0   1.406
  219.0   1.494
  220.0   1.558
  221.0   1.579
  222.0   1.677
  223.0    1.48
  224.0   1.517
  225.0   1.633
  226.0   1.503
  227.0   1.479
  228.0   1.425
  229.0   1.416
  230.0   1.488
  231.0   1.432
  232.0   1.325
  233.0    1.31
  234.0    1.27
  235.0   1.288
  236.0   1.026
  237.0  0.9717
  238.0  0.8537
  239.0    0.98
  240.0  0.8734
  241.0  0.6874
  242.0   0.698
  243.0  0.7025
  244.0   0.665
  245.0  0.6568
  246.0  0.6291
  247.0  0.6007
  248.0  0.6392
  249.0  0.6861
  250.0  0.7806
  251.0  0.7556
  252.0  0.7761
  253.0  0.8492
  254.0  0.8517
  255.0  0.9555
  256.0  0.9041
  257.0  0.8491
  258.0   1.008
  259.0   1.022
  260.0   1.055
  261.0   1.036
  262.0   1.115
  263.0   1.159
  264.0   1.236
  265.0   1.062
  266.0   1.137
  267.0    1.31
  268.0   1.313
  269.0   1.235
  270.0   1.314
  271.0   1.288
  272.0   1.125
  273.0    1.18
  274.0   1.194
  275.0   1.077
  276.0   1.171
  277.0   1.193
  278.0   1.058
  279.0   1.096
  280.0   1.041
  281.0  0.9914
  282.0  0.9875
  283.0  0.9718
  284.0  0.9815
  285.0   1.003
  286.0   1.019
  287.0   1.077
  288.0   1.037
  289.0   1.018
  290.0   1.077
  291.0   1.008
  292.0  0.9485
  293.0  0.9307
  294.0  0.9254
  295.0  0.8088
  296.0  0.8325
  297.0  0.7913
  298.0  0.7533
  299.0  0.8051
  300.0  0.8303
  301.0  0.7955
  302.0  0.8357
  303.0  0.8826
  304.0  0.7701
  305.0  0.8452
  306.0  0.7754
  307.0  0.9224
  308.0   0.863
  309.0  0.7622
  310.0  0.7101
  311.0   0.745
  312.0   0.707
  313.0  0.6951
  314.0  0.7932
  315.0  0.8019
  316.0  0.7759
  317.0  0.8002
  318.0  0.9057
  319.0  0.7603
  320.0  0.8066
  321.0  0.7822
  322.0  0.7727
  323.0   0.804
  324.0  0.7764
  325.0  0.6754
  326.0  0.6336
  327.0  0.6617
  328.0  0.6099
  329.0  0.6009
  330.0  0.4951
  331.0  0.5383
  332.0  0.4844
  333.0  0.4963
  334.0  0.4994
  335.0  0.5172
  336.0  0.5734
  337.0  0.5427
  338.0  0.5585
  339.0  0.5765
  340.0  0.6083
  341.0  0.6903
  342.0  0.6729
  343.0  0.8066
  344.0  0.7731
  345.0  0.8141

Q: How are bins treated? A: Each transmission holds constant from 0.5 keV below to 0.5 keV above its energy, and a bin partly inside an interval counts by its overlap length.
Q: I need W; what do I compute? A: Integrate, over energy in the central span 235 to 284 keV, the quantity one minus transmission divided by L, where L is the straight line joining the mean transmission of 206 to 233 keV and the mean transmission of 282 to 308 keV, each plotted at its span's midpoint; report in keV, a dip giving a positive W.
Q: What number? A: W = 6.9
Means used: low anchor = 1.44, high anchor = 0.907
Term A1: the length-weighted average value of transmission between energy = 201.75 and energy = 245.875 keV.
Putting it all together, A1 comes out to 1.27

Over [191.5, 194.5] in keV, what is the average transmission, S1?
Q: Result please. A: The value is 1.03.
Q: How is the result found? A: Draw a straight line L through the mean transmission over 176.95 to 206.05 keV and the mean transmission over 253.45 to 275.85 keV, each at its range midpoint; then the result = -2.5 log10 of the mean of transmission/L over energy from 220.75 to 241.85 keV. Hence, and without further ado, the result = -0.17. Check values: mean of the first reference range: 1.08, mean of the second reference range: 1.11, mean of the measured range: 1.28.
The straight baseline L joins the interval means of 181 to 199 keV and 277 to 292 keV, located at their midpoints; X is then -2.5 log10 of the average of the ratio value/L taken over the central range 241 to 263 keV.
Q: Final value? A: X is 0.25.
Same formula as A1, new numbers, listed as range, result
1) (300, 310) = 0.822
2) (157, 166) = 0.655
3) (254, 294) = 1.08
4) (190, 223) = 1.32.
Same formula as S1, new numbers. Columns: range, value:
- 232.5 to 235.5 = 1.29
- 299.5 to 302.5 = 0.821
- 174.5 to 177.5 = 0.878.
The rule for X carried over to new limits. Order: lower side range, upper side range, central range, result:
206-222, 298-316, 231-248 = 0.35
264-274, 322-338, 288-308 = 0.06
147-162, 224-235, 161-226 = 0.02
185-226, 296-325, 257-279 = -0.16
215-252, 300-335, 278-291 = -0.15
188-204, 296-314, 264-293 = -0.24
